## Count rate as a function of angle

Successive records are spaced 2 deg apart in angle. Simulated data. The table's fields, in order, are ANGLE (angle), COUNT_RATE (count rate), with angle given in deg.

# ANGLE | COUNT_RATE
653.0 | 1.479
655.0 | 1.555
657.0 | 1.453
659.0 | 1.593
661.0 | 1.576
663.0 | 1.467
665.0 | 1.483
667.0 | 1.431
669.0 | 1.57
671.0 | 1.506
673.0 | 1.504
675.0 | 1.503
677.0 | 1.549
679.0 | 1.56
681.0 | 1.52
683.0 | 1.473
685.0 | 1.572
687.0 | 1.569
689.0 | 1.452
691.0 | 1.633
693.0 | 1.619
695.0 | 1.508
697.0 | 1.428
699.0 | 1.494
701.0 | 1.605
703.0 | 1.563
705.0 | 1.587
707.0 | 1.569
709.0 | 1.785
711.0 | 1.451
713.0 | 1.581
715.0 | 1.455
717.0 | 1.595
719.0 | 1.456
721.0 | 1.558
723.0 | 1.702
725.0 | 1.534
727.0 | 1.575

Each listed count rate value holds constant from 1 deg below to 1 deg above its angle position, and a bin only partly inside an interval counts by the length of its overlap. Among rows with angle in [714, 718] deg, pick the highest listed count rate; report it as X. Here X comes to 1.595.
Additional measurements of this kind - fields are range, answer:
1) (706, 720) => 1.785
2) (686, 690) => 1.569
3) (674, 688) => 1.572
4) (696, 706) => 1.605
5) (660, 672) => 1.576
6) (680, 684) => 1.52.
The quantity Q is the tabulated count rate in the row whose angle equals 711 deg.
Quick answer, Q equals 1.451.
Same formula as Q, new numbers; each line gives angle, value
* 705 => 1.587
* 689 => 1.452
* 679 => 1.56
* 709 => 1.785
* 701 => 1.605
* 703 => 1.563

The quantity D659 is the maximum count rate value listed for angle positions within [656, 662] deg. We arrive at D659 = 1.593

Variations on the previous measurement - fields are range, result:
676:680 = 1.56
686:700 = 1.633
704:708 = 1.587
